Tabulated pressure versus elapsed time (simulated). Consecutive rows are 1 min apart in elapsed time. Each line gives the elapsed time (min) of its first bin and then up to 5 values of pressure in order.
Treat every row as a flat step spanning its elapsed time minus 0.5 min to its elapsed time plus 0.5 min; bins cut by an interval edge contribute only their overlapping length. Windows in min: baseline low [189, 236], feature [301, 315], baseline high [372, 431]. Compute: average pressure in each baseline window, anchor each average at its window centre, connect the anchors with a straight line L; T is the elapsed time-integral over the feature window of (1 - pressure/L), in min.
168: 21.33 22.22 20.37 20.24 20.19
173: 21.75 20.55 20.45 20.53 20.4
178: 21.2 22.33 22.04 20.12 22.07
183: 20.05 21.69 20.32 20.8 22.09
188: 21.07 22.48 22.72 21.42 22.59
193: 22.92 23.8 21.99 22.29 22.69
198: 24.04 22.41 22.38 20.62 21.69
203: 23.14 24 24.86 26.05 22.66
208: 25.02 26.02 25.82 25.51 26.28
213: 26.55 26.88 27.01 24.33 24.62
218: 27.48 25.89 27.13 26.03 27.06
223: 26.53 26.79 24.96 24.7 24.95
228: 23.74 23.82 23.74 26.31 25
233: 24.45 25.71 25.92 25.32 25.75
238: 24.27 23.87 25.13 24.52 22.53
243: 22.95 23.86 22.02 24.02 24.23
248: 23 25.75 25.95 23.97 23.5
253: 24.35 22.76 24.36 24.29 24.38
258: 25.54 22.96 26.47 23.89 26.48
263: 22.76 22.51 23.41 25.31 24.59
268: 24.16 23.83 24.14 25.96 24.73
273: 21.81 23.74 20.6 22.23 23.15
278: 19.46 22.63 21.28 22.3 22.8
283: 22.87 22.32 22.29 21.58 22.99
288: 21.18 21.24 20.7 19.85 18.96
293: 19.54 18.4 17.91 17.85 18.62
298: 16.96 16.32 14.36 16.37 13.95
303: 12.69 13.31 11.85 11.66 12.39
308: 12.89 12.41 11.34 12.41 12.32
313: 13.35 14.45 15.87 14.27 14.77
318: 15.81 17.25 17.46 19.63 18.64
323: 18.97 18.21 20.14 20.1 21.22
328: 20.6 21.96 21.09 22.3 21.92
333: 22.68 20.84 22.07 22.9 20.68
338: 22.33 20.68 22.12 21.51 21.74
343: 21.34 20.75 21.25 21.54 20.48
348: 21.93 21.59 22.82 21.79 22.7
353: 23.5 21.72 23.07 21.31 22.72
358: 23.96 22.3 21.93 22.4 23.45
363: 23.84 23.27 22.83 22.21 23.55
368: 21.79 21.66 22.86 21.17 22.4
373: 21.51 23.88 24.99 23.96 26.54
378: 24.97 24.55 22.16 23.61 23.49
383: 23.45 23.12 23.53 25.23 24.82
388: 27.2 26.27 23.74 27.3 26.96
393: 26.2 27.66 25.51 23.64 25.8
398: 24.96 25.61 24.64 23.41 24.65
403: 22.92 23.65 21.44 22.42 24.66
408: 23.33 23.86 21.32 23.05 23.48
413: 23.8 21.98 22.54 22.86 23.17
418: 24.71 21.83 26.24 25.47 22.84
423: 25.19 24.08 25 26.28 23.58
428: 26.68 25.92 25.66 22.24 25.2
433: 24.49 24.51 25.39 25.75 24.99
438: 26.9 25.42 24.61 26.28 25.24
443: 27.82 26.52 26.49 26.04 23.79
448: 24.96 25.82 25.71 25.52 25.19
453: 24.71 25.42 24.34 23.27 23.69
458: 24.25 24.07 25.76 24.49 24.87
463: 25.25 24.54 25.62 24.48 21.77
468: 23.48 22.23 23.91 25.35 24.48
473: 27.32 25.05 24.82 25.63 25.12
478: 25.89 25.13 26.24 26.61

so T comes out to 6.6 min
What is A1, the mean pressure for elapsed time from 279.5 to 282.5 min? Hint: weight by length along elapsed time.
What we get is 22.1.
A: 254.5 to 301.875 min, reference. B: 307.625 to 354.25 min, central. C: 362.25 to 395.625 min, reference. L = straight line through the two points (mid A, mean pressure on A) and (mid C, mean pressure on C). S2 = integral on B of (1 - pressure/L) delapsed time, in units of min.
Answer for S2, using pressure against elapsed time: 7.6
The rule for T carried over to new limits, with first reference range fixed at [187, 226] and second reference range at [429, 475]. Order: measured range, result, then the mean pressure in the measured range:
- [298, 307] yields 3.9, 13.9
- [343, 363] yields 2.0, 22.2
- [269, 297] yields 3.4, 21.6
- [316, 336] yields 4.0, 19.7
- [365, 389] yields 1.1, 23.6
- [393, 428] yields 1.1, 24.1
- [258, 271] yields 0.1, 24.3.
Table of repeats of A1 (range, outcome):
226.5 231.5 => 24.5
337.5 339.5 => 21.5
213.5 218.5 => 26.1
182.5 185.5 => 20.7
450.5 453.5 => 25.1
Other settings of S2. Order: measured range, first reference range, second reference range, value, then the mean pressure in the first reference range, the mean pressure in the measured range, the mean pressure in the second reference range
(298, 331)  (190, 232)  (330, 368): 9.77 min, 24.5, 16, 22.1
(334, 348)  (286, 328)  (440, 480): -2.25 min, 16.7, 21.5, 25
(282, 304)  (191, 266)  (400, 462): 5.04 min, 24.5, 18.9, 24.5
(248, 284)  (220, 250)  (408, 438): 1.51 min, 24.8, 23.7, 24.2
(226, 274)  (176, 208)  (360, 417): -3.39 min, 22.2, 24.3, 23.8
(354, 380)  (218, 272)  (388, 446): 1.74 min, 24.7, 23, 24.7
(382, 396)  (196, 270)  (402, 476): -0.45 min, 24.6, 25.3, 24.5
